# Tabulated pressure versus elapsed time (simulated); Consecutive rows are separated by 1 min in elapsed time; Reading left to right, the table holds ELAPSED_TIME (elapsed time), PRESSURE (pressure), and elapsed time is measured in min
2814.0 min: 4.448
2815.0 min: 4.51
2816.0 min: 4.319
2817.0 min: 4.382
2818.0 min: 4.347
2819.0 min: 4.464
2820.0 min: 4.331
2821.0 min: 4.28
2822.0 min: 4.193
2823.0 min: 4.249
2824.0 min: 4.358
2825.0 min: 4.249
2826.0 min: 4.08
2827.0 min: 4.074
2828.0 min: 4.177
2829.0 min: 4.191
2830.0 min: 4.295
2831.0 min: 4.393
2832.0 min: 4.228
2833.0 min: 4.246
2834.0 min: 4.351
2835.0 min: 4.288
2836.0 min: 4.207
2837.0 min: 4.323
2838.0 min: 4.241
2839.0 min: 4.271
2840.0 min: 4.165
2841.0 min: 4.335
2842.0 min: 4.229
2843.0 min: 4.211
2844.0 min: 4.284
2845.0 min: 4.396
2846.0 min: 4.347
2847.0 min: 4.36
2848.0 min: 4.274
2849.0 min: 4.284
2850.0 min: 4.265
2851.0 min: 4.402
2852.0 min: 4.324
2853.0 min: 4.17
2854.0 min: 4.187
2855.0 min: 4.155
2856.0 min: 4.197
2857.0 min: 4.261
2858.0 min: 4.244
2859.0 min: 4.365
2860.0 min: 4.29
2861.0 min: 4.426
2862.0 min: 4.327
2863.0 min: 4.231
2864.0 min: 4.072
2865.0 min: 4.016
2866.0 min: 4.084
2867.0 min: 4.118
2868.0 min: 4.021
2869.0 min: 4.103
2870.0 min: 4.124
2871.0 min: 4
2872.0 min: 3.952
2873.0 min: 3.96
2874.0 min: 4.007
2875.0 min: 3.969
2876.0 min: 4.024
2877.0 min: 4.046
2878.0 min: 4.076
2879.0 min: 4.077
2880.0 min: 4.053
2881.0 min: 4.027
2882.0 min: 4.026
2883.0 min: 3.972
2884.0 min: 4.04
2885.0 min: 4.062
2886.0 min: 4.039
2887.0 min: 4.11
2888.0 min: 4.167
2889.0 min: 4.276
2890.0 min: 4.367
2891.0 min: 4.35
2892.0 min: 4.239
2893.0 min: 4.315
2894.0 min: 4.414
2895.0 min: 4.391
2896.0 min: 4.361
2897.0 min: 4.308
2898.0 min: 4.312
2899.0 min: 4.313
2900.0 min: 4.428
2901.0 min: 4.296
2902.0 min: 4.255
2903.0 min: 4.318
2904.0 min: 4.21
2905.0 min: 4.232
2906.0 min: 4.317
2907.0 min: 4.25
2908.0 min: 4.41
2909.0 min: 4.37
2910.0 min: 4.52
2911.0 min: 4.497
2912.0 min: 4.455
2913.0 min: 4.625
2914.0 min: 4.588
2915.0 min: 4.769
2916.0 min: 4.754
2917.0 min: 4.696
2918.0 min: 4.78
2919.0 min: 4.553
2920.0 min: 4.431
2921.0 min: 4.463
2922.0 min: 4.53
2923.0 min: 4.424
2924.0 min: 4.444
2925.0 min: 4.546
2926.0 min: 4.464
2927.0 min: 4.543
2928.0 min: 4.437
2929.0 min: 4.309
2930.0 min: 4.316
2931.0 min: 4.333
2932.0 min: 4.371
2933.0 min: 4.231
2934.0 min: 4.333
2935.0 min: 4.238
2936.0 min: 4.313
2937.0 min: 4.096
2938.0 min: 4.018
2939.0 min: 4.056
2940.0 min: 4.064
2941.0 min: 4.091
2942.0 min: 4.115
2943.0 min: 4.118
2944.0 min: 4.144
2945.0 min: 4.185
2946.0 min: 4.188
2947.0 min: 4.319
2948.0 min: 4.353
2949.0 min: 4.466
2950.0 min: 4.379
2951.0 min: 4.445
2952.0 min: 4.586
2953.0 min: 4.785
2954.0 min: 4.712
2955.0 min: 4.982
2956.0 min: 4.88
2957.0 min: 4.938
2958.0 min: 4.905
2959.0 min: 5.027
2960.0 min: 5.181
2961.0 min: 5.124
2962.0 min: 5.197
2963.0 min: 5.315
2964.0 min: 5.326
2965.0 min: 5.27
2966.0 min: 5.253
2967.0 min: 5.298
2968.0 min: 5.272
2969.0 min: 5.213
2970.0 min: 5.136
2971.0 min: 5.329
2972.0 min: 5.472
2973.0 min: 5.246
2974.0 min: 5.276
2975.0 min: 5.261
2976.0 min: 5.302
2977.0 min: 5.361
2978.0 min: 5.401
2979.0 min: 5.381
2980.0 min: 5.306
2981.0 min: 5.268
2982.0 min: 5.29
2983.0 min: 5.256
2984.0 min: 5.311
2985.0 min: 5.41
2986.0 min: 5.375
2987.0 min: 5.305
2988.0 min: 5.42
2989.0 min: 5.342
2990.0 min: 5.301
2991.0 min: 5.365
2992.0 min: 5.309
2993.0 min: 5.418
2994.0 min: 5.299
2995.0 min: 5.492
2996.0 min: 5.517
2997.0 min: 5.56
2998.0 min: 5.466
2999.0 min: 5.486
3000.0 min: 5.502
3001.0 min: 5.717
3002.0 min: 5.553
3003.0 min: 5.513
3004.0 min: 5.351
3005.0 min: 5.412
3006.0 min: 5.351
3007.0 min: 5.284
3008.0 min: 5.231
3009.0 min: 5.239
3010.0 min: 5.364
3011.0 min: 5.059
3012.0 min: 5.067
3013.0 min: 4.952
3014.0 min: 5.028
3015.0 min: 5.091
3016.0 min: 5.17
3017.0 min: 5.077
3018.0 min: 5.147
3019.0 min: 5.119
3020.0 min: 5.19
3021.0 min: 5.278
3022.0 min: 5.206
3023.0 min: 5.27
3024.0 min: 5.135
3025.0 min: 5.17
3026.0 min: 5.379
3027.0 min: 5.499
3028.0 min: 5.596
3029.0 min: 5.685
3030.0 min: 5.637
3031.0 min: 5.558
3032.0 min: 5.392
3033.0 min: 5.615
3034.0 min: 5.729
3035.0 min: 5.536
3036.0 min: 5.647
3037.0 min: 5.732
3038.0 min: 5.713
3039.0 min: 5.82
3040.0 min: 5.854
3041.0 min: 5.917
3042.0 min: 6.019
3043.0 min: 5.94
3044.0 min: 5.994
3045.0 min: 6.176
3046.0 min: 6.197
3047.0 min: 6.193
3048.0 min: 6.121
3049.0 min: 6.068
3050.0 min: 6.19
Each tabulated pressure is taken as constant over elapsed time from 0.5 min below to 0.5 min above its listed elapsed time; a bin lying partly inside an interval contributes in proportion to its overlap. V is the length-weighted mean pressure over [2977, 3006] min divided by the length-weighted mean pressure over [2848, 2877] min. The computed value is 1.30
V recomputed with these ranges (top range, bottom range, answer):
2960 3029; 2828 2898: 1.26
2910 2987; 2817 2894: 1.13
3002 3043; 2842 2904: 1.29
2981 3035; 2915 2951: 1.23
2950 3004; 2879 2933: 1.21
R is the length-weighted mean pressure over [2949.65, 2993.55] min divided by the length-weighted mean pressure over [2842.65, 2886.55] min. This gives 1.25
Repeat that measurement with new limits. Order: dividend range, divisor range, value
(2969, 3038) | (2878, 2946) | 1.24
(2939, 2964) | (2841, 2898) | 1.10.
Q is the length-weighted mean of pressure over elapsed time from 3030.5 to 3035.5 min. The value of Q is 5.57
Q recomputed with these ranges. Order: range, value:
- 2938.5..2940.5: 4.06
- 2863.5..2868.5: 4.06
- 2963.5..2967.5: 5.29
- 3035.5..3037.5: 5.69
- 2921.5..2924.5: 4.47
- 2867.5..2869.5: 4.06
